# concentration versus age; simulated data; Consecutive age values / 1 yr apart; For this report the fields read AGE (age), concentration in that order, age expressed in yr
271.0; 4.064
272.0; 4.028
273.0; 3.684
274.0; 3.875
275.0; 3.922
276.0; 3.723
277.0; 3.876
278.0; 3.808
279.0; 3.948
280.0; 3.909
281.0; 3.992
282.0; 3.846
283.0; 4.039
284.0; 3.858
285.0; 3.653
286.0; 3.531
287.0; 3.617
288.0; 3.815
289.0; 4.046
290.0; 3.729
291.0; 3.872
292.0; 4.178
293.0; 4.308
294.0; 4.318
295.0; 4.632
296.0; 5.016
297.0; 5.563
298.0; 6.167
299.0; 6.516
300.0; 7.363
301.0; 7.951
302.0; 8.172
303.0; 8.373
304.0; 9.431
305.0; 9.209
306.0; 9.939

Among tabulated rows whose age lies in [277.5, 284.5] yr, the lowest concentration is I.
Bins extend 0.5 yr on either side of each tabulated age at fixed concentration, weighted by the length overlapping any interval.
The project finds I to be 3.808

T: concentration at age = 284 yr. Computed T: 3.858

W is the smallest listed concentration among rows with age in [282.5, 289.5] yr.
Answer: 3.531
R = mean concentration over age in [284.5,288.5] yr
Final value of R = 3.65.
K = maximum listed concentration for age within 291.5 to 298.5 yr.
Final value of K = 6.167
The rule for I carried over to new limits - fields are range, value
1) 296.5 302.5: 5.563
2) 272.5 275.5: 3.684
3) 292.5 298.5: 4.308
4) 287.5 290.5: 3.729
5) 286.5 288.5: 3.617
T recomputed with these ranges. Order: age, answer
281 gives 3.992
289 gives 4.046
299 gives 6.516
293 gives 4.308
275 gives 3.922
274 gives 3.875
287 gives 3.617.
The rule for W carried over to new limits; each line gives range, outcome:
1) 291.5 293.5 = 4.178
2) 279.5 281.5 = 3.909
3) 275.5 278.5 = 3.723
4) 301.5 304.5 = 8.172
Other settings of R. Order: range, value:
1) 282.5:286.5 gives 3.77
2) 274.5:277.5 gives 3.84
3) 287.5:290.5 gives 3.86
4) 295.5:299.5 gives 5.82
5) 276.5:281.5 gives 3.91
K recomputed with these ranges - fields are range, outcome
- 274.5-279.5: 3.948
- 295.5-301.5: 7.951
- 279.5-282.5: 3.992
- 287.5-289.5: 4.046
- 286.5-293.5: 4.308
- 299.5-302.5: 8.172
